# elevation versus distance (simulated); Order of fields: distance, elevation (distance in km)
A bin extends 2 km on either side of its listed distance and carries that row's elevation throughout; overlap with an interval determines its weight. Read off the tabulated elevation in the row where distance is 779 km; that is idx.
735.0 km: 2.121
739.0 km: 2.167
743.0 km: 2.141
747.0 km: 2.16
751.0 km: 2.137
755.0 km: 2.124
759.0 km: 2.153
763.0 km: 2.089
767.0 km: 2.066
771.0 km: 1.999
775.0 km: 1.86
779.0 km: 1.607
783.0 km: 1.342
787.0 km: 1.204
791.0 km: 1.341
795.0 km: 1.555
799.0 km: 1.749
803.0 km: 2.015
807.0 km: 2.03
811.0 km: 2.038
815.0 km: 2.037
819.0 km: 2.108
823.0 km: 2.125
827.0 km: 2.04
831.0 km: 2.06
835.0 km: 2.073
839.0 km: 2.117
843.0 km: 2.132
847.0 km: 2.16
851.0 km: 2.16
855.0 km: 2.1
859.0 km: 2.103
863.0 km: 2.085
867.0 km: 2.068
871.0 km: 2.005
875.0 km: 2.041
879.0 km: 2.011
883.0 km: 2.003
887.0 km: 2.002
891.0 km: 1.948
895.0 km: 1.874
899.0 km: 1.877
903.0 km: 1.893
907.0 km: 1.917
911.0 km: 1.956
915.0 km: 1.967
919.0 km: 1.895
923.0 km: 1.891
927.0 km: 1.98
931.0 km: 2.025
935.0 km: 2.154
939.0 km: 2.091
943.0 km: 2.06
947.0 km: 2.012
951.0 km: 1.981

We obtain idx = 1.607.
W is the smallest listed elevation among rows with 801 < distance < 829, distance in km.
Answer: 2.015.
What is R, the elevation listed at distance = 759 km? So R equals 2.153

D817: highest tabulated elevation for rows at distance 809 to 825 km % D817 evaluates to 2.125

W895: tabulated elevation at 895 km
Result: 1.874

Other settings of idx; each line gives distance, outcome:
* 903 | 1.893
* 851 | 2.16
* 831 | 2.06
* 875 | 2.041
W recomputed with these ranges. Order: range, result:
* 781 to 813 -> 1.204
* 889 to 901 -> 1.874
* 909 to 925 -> 1.891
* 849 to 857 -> 2.1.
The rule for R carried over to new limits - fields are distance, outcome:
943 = 2.06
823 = 2.125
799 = 1.749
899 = 1.877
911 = 1.956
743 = 2.141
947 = 2.012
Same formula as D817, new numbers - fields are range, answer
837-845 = 2.132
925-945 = 2.154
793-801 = 1.749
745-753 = 2.16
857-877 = 2.103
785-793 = 1.341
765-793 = 2.066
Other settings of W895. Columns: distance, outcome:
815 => 2.037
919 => 1.895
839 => 2.117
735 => 2.121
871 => 2.005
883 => 2.003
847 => 2.16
